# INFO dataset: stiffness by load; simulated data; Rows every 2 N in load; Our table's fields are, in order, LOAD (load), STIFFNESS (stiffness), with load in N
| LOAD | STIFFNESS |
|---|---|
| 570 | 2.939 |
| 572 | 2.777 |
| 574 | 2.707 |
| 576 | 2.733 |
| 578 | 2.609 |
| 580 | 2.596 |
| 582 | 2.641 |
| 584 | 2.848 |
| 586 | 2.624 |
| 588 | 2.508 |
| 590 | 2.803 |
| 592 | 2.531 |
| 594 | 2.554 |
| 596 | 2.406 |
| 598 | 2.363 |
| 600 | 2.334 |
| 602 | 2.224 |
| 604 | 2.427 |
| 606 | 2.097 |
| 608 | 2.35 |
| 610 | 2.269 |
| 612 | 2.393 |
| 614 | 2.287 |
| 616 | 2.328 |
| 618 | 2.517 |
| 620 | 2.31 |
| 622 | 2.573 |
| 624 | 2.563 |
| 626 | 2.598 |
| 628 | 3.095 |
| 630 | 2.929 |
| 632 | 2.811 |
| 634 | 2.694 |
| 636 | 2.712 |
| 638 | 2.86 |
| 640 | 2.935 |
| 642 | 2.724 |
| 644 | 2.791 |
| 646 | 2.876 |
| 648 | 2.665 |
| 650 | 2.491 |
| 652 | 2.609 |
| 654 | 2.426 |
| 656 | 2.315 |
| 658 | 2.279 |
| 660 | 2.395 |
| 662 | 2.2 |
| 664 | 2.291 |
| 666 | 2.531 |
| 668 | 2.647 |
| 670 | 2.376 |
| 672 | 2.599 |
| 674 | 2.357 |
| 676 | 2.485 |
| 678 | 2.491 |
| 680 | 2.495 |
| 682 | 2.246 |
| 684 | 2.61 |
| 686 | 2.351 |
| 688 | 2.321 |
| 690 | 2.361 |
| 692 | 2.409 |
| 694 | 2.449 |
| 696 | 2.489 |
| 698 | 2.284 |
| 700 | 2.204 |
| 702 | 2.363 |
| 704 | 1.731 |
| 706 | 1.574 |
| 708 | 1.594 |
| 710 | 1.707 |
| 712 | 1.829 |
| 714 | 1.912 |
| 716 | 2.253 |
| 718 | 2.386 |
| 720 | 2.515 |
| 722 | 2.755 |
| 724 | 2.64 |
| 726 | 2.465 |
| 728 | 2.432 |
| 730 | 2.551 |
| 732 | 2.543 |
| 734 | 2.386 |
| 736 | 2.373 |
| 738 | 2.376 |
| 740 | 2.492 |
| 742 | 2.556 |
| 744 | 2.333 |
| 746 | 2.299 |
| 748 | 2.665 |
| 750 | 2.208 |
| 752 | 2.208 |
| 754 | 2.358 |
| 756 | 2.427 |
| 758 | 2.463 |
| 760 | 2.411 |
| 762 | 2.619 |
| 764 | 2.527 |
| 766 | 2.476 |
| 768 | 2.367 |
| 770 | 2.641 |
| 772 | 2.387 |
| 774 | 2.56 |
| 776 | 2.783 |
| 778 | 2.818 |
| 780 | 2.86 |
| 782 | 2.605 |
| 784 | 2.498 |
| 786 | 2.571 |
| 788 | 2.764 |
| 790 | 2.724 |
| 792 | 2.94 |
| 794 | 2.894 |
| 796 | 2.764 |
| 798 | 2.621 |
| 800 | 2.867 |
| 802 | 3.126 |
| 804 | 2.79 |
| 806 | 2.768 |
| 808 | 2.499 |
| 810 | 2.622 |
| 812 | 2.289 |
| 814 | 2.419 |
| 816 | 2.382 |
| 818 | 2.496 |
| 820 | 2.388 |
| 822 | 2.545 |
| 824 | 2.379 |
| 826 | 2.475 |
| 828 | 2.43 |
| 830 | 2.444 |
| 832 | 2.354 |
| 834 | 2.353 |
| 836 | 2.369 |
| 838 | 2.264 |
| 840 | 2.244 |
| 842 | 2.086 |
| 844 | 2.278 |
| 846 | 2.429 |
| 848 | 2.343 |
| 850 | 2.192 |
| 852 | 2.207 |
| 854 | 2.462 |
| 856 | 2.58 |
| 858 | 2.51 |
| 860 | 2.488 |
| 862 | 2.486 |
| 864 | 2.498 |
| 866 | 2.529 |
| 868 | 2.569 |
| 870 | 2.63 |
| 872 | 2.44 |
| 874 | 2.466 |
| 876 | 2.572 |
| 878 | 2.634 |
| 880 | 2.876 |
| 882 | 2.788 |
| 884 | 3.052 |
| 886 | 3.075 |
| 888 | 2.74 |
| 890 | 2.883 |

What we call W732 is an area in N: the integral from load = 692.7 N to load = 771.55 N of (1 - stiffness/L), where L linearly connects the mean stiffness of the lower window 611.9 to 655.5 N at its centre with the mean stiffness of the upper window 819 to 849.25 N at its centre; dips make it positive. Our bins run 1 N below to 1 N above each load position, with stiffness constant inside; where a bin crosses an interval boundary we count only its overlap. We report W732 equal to 5.41 N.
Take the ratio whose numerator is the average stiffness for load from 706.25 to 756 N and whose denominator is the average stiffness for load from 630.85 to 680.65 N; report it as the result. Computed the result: 0.9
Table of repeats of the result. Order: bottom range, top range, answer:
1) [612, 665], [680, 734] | 0.88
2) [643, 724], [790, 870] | 1.07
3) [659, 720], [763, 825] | 1.16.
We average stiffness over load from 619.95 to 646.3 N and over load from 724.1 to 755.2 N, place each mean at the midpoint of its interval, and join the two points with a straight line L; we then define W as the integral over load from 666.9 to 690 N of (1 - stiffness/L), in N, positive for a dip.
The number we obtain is 1.5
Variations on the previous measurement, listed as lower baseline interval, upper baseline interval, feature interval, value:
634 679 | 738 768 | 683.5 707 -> 2.3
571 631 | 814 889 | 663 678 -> 0.3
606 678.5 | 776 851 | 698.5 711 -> 3.3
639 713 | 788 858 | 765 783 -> -1.1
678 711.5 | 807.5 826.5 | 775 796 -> -3.2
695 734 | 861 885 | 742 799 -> -4.7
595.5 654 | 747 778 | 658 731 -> 6.0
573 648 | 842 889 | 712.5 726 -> 0.9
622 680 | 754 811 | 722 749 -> 1.5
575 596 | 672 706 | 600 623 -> 1.9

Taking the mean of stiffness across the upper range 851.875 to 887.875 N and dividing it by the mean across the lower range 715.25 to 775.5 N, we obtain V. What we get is 1.06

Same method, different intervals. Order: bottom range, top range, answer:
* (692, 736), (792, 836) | 1.14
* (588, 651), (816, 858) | 0.92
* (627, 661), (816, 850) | 0.88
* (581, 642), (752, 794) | 1.01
